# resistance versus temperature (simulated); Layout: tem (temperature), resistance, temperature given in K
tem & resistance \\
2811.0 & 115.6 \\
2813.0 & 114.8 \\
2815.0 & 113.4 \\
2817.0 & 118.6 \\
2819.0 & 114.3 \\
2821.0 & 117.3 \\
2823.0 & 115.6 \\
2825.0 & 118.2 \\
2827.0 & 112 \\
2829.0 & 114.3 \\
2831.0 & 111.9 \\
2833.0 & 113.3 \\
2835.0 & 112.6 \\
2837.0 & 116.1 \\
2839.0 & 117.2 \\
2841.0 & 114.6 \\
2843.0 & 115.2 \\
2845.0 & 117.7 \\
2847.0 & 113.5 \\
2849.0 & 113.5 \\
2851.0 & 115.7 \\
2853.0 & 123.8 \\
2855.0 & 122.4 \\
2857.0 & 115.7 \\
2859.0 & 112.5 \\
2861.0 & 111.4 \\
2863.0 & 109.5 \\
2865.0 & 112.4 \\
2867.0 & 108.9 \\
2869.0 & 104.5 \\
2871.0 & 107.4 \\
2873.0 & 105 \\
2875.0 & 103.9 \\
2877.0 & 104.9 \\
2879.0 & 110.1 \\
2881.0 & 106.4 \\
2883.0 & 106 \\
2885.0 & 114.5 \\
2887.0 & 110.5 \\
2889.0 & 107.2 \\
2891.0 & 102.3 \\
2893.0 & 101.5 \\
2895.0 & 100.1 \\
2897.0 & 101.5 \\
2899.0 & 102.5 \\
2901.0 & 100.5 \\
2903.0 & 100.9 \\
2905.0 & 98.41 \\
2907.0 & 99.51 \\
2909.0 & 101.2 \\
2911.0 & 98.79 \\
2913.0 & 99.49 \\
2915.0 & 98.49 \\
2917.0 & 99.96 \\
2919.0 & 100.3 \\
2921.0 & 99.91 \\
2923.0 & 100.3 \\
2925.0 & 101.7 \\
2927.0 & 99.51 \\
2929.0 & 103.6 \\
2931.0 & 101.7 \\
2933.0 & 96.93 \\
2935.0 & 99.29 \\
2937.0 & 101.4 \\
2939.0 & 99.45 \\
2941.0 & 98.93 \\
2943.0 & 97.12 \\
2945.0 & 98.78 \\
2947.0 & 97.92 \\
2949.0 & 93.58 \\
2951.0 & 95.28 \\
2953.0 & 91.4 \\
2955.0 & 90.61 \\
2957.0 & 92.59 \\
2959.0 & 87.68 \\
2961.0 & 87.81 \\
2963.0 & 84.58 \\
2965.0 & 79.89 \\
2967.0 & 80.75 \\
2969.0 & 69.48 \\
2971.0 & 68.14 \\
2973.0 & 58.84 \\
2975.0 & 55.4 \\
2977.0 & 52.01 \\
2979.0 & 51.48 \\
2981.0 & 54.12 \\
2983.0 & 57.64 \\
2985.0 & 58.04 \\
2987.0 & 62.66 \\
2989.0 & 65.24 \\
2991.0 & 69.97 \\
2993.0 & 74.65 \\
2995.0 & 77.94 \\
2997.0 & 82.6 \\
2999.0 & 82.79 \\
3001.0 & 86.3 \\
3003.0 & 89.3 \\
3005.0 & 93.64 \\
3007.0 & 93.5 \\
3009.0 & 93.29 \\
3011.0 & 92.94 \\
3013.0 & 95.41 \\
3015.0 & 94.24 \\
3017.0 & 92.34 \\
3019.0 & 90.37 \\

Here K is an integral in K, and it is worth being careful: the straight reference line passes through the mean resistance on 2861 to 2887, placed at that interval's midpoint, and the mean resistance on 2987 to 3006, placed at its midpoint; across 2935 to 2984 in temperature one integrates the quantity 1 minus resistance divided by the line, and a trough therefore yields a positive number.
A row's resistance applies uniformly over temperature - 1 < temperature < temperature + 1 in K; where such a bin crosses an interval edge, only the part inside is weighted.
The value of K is 4.0 K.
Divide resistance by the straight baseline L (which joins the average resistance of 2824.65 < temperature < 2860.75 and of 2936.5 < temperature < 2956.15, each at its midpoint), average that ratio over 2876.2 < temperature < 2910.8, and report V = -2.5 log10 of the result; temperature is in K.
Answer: 0.02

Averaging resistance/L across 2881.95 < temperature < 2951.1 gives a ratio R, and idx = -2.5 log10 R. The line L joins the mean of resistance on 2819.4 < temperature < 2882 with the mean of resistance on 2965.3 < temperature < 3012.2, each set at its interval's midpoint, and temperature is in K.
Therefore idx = -0.08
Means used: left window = 113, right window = 72.8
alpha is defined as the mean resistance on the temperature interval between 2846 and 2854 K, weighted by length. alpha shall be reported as 117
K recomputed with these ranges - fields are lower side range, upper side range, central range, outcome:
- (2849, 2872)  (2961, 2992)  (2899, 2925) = -2.32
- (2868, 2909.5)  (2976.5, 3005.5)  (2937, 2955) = -2.35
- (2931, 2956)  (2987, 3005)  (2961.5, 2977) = 3.13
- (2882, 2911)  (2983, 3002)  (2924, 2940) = -1.50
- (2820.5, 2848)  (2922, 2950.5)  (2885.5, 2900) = 0.26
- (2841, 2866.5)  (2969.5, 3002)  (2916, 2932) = -2.13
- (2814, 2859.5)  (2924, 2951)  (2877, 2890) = -0.10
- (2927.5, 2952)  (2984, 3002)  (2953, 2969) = 0.56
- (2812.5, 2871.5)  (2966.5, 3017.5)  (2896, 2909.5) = -0.31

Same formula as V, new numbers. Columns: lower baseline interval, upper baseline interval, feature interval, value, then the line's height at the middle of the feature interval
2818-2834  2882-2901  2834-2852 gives -0.029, 112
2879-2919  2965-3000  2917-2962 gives -0.145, 85.1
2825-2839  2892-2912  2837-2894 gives -0.035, 108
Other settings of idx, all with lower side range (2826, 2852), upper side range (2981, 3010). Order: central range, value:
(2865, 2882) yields -0.006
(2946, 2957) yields -0.075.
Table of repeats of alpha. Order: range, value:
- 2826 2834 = 113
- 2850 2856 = 121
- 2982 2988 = 59.4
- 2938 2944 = 98.5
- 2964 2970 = 76.7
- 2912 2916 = 99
